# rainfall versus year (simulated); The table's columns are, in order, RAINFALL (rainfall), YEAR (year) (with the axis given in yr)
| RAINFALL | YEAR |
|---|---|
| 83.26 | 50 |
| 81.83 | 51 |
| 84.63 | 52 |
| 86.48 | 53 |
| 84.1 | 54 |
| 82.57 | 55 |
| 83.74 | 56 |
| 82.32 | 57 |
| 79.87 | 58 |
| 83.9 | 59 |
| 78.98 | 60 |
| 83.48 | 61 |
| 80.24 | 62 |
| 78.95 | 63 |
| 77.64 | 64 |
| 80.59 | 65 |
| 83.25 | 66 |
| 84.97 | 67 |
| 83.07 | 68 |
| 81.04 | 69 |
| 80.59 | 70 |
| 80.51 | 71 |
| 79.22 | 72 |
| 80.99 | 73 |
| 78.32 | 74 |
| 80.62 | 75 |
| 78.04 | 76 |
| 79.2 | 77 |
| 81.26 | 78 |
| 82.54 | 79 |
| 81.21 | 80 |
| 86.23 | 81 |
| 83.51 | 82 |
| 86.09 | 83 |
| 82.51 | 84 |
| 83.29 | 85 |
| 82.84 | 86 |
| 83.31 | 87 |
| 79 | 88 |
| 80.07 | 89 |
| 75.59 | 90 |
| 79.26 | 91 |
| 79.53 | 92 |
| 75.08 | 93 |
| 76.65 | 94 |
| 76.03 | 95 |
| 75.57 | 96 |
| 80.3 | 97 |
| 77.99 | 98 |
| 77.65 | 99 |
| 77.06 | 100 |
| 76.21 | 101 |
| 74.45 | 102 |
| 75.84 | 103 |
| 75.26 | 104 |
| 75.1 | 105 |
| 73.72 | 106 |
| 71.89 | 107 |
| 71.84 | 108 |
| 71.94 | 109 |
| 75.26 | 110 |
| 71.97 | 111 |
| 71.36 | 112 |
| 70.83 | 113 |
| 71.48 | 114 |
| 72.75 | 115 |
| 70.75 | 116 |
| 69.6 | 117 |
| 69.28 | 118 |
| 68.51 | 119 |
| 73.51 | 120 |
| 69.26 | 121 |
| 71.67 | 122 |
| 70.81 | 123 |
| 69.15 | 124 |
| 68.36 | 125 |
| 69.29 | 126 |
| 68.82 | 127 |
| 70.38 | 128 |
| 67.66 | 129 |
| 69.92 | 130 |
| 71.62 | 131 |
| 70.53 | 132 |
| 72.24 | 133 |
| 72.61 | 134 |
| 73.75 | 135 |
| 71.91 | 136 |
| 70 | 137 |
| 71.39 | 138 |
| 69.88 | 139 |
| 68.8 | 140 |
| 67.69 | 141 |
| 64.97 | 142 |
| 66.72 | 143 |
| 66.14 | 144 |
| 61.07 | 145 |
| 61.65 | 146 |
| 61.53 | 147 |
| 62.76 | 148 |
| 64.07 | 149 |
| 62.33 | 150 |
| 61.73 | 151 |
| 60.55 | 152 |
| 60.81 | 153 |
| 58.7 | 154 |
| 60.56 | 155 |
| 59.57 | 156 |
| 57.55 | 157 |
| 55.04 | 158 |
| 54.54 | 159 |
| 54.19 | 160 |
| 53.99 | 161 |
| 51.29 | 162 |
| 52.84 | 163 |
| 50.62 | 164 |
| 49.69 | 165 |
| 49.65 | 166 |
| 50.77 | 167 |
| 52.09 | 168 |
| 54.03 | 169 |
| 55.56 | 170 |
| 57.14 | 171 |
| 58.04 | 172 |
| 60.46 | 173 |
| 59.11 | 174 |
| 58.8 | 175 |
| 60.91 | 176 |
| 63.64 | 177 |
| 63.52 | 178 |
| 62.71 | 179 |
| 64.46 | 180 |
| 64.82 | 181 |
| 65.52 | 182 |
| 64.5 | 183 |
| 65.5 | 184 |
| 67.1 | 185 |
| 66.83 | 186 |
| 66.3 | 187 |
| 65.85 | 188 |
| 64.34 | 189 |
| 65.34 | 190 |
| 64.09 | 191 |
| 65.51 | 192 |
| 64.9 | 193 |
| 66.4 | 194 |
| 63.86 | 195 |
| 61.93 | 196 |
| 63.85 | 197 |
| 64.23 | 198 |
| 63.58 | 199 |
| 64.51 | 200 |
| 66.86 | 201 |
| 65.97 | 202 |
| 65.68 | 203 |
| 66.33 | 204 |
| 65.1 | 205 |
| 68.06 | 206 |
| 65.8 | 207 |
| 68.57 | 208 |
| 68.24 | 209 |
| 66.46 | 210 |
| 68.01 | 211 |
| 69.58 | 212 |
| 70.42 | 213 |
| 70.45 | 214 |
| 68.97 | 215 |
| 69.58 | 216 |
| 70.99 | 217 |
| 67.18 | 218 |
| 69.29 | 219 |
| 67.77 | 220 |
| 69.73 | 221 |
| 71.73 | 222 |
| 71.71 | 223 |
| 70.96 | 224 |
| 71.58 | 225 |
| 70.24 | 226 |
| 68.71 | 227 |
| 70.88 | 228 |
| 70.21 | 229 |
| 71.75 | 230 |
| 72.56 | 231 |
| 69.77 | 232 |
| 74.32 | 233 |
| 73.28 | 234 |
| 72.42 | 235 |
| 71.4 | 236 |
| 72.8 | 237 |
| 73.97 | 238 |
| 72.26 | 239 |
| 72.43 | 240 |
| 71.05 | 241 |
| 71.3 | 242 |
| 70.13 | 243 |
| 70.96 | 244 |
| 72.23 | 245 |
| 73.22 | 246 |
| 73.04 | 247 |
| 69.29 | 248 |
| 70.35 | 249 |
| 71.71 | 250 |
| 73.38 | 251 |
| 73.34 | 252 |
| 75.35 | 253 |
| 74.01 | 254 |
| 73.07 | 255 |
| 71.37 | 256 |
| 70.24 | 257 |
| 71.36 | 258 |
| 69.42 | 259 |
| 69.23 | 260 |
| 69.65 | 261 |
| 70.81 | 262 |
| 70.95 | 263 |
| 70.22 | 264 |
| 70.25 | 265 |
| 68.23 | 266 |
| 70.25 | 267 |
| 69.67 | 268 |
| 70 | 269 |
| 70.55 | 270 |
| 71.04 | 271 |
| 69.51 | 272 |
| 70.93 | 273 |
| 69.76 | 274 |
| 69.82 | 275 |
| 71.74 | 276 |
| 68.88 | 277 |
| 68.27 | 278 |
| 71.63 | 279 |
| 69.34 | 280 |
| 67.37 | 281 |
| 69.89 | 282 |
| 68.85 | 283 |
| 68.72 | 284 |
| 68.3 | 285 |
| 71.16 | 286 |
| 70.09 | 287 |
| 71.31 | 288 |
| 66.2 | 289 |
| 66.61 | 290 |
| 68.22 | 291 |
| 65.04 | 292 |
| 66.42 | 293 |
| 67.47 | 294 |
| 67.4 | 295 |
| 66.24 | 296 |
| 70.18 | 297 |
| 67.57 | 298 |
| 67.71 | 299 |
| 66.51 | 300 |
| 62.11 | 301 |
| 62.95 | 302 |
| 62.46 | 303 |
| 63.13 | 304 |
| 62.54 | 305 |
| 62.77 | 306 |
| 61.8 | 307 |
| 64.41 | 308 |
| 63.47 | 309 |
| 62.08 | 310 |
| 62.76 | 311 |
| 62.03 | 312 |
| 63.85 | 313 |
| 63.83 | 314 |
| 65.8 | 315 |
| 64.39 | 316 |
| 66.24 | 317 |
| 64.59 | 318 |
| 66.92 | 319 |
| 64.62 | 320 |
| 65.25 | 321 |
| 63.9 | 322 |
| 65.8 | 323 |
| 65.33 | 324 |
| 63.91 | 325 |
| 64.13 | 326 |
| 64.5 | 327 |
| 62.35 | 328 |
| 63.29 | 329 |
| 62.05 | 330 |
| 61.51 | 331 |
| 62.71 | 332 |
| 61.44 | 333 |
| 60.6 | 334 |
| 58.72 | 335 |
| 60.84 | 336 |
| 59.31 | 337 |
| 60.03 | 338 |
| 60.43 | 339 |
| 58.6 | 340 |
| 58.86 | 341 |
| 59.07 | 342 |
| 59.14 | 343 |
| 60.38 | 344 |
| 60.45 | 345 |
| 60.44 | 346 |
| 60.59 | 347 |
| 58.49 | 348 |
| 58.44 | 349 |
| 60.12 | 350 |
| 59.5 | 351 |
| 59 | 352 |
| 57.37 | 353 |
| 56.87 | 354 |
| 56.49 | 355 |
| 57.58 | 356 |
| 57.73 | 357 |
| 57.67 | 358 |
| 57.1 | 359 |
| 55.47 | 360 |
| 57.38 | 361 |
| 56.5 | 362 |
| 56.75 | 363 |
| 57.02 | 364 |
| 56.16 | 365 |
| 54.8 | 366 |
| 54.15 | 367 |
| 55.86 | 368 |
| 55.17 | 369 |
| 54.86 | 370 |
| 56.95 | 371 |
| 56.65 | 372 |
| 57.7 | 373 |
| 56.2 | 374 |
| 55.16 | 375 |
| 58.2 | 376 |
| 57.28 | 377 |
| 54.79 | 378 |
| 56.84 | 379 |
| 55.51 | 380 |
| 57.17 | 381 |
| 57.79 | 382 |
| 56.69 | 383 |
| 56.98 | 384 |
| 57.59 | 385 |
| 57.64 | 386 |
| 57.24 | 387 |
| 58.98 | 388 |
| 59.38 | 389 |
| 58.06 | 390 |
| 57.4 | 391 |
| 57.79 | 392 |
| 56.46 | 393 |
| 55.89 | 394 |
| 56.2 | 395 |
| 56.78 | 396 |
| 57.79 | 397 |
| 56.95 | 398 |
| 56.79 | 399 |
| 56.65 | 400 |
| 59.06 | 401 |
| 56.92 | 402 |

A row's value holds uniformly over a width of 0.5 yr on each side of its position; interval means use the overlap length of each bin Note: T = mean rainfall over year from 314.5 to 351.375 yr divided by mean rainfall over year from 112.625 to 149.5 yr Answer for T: 0.9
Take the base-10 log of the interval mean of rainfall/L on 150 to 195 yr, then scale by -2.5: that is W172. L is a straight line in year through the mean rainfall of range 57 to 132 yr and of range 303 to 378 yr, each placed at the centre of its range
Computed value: 0.19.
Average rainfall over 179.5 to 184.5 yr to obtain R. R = 65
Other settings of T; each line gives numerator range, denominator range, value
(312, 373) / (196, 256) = 0.86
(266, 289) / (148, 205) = 1.15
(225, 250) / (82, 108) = 0.92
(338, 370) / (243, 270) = 0.81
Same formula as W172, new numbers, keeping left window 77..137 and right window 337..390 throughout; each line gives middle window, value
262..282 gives -0.10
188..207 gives 0.06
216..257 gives -0.08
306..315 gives -0.03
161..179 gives 0.25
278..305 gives -0.08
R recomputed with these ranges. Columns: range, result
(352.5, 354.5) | 57.1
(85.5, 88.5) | 81.7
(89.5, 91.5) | 77.4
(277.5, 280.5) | 69.7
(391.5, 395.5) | 56.6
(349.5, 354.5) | 58.6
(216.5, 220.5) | 68.8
